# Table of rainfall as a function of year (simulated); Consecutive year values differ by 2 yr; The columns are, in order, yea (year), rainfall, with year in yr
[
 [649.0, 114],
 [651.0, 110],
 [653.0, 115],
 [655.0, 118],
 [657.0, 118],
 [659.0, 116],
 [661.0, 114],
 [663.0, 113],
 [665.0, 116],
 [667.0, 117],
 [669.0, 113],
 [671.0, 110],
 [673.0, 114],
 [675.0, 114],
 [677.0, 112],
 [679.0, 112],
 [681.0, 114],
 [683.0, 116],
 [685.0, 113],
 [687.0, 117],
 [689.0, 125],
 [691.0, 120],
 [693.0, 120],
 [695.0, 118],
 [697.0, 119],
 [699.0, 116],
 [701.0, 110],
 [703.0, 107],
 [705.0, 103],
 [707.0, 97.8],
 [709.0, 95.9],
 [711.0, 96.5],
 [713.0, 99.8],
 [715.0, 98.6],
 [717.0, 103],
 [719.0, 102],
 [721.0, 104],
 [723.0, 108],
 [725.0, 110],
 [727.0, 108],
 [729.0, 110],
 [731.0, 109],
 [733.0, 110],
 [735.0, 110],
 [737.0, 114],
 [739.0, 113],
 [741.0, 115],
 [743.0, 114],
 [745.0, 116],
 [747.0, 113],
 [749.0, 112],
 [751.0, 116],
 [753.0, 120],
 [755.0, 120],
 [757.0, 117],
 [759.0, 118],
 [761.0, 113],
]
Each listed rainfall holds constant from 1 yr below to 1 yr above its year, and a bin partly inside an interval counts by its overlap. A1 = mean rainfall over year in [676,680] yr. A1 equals 112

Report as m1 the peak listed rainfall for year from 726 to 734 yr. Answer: 110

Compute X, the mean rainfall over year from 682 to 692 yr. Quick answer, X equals 118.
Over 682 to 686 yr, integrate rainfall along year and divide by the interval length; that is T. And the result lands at 114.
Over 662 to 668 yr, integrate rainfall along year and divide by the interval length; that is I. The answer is 115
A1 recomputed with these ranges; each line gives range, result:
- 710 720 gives 100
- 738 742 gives 114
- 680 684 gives 115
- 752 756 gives 120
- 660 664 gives 114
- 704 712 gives 98.3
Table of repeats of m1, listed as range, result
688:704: 125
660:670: 117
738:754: 120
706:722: 104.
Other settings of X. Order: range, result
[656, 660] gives 117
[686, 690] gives 121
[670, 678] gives 112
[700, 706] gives 107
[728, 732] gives 110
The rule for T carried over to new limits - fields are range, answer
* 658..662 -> 115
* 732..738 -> 111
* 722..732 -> 109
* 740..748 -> 114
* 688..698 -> 120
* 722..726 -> 109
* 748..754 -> 116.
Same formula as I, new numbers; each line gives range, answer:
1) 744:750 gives 114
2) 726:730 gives 109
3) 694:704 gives 114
